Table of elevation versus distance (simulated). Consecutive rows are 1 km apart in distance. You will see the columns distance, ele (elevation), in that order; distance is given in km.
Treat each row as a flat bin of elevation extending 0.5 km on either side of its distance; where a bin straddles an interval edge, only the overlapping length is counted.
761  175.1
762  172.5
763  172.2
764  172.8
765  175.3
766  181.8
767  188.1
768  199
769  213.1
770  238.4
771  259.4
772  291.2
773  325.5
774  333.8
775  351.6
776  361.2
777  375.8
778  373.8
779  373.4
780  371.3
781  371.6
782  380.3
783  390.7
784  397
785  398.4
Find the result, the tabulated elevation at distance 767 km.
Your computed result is 188.1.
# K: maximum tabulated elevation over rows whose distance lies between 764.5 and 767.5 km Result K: 188.1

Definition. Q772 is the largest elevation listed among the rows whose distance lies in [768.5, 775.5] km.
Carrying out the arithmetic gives 351.6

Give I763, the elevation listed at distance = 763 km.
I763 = 172.2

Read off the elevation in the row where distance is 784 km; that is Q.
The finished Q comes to 397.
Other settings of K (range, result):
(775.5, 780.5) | 375.8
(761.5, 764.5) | 172.8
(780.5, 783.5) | 390.7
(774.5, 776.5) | 361.2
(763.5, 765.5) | 175.3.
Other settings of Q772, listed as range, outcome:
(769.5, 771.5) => 259.4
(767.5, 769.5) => 213.1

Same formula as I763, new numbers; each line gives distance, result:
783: 390.7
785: 398.4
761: 175.1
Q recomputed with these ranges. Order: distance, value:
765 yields 175.3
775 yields 351.6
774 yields 333.8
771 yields 259.4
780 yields 371.3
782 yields 380.3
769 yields 213.1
